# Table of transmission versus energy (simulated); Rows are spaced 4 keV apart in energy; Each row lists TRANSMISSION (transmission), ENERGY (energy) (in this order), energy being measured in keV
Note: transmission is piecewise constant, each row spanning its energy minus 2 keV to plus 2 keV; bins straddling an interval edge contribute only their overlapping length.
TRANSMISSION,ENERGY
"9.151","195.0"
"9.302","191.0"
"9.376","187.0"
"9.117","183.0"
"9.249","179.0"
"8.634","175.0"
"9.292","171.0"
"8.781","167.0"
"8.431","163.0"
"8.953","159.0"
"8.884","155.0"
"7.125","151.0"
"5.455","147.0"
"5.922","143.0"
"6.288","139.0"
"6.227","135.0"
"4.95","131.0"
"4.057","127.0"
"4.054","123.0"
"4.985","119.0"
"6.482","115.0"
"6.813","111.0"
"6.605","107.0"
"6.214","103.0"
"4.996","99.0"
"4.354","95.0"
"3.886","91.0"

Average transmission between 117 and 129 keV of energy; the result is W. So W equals 4.37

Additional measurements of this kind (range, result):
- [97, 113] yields 6.16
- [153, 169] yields 8.76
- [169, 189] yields 9.13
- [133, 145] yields 6.15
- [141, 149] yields 5.69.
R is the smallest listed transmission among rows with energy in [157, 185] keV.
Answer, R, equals 8.431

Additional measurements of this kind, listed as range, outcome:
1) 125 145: 4.057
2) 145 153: 5.455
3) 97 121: 4.985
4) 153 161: 8.884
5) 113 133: 4.054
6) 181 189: 9.117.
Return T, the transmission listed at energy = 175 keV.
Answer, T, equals 8.634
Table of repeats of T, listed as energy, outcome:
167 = 8.781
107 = 6.605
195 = 9.151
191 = 9.302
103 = 6.214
